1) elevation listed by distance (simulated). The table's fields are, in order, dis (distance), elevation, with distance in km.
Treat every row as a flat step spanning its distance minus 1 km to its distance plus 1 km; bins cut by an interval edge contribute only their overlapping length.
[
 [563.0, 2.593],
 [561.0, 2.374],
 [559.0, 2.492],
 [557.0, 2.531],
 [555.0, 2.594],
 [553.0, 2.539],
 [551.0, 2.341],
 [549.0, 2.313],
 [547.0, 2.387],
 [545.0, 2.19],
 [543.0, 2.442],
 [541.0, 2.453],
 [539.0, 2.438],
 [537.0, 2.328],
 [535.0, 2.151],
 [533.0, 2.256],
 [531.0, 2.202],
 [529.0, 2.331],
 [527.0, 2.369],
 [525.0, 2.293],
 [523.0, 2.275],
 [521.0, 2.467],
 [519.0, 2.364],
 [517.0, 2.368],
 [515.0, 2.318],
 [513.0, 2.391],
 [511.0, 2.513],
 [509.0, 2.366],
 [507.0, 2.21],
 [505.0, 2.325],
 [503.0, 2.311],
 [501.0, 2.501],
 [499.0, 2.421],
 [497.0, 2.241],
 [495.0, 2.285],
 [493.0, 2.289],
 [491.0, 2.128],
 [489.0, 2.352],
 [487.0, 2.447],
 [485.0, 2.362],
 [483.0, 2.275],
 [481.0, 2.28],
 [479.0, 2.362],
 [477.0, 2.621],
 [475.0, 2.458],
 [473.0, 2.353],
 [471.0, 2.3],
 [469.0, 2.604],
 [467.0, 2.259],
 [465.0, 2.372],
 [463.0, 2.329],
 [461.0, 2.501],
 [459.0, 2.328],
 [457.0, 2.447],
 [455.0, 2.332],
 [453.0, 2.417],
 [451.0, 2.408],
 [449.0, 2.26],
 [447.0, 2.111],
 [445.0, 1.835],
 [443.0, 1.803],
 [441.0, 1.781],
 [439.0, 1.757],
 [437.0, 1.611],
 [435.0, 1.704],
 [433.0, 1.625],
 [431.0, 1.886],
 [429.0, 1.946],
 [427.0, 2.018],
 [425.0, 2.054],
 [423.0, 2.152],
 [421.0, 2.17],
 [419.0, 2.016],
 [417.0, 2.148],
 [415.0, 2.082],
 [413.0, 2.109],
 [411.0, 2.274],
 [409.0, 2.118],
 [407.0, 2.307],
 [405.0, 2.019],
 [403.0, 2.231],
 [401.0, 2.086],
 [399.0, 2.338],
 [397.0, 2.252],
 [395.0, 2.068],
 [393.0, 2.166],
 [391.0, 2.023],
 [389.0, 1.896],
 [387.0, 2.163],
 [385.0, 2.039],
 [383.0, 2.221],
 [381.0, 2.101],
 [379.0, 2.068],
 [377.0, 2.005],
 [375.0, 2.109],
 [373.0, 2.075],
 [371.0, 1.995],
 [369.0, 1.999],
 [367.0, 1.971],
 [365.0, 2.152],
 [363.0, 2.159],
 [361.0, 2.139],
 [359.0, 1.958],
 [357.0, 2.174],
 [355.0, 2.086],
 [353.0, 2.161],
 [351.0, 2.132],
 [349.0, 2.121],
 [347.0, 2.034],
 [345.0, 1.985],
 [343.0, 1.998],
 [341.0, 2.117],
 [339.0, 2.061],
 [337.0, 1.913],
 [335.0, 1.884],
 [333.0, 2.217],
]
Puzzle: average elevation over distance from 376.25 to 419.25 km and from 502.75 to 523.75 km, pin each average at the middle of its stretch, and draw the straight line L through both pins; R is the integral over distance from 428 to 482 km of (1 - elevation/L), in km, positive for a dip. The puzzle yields 1.7 km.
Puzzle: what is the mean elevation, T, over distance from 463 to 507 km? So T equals 2.36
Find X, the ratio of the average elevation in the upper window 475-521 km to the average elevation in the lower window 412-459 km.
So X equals 1.16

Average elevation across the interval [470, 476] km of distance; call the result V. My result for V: 2.37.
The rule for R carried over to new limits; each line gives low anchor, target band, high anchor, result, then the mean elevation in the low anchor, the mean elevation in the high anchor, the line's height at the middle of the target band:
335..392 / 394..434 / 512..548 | 0.9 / 2.06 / 2.33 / 2.15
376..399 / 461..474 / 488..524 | -0.7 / 2.1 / 2.34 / 2.26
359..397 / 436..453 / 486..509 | 1.8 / 2.08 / 2.32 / 2.21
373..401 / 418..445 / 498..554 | 3.7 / 2.11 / 2.35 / 2.19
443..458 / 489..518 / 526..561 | -0.3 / 2.23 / 2.37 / 2.31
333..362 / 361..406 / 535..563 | 0.5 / 2.06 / 2.41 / 2.12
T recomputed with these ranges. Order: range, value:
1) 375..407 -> 2.12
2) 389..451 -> 2.04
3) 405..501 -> 2.19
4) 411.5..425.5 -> 2.11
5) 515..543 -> 2.33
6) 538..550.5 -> 2.37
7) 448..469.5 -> 2.38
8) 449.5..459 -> 2.39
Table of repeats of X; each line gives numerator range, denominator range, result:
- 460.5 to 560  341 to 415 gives 1.12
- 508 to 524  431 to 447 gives 1.35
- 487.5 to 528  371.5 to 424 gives 1.10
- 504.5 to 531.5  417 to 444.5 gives 1.24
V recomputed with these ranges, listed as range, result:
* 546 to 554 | 2.4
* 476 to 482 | 2.42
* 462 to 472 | 2.37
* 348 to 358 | 2.13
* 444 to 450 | 2.07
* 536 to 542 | 2.41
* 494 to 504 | 2.35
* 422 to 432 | 2.01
